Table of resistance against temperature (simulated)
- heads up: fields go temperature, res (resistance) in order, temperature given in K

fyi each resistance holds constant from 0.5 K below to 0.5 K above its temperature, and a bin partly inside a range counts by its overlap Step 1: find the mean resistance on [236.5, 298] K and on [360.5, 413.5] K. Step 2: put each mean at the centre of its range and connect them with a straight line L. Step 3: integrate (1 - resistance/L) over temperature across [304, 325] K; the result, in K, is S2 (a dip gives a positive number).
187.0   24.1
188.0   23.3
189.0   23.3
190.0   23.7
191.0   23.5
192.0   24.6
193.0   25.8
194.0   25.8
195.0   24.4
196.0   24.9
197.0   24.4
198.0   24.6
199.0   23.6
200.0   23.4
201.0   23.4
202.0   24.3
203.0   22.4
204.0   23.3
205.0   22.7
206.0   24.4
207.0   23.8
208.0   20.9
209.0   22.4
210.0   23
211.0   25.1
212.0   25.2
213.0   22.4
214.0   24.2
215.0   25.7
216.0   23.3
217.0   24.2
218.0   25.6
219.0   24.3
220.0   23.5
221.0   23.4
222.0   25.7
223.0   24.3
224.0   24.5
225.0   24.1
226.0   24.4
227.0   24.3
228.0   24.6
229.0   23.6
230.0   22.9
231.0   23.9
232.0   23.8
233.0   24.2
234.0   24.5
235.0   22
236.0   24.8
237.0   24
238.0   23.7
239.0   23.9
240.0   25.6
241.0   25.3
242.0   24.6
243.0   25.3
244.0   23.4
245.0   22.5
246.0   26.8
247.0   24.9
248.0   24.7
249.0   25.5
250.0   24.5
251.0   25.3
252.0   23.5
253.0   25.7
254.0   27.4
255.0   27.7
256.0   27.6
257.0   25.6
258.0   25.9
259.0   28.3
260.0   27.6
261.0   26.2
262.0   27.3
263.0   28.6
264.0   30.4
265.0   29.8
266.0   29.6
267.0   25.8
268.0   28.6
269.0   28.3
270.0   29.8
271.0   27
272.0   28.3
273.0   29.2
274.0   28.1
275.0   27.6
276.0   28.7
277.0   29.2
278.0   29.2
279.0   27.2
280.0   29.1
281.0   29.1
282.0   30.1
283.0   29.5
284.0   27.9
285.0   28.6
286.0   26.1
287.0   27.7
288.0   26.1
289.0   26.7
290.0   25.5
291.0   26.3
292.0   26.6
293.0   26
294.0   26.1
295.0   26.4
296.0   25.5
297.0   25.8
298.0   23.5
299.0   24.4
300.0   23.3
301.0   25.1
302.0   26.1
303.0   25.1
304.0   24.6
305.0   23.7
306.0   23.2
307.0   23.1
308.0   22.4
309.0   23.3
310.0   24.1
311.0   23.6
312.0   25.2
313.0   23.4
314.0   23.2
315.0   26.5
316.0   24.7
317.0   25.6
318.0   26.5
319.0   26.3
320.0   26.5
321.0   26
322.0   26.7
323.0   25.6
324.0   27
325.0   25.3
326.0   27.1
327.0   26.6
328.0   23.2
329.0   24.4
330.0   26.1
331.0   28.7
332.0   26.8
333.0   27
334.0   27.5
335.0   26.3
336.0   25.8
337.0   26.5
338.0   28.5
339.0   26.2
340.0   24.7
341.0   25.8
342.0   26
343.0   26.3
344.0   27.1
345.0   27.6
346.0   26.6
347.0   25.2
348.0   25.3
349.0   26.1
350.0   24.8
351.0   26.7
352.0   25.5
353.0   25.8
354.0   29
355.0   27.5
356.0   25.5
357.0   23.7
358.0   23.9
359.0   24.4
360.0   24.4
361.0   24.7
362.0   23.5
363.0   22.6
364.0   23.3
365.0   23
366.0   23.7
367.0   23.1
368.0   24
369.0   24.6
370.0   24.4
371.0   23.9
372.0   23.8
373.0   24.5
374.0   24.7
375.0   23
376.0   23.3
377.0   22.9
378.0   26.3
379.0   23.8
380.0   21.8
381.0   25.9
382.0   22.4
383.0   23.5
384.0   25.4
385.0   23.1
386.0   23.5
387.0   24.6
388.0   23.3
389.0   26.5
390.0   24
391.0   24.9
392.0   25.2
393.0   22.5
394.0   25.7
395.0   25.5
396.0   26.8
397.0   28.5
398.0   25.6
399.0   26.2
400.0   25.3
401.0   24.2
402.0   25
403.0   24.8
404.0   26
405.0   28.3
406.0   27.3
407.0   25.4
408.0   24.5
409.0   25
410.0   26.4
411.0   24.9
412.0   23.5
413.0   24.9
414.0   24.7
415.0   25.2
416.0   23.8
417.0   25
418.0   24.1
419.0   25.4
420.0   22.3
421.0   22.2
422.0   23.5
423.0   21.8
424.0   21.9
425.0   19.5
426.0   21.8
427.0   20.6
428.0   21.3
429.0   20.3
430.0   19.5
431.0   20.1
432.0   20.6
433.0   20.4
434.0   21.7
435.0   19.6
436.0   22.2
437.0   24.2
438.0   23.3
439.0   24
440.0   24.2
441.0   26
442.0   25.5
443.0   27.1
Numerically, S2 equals 0.9 K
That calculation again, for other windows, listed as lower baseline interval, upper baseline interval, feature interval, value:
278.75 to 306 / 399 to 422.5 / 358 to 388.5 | 1.8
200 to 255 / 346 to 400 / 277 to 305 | -2.5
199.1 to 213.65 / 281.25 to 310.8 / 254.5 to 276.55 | -2.8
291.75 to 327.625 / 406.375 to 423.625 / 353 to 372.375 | 0.2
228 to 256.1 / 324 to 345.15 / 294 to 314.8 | 1.2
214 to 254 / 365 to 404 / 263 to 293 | -4.5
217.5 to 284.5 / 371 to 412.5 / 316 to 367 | -0.9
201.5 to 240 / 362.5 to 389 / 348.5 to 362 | -0.9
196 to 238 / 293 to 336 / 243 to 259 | -0.7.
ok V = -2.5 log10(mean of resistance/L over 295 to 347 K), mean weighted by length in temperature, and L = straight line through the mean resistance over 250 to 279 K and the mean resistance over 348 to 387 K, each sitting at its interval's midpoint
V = 0.01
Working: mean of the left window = 27.7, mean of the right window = 24.4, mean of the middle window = 25.5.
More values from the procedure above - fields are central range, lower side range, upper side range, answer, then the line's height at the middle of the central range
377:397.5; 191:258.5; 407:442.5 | -0.06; 23.3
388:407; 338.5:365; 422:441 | -0.10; 23.3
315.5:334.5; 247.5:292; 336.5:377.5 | -0.01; 25.9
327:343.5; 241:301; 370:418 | -0.02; 25.8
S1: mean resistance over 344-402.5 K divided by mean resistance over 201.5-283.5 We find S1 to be 1.0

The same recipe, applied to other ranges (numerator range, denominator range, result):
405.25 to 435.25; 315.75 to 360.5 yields 0.88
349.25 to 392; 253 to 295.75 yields 0.88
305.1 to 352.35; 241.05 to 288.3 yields 0.94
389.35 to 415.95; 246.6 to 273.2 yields 0.94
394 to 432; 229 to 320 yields 0.93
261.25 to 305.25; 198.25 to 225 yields 1.14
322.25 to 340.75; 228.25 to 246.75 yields 1.09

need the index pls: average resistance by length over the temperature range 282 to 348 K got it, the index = 25.8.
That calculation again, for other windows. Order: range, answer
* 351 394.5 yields 24.3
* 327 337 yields 26.2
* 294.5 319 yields 24.5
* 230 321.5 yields 26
